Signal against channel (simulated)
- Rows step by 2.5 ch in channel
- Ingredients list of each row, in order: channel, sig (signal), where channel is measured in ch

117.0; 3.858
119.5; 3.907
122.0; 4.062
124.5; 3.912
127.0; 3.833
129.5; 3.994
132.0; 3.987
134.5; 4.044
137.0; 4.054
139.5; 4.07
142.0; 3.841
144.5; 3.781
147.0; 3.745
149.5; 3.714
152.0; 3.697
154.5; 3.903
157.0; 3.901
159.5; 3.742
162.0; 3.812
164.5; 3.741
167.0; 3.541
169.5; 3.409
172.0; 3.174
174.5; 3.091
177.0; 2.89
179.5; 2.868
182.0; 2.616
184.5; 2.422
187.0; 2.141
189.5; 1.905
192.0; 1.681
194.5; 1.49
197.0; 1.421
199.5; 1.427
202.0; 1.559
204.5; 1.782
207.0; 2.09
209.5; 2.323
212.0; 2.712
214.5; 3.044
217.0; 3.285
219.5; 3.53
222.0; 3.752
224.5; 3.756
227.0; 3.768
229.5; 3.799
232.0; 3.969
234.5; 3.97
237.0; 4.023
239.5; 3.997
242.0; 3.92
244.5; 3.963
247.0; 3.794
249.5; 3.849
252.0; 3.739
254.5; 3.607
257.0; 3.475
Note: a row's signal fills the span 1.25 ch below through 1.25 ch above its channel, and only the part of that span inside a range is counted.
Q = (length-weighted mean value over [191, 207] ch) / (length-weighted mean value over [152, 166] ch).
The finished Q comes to 0.4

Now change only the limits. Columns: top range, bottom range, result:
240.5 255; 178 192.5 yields 1.65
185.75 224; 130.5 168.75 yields 0.60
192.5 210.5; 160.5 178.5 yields 0.51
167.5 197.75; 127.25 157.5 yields 0.63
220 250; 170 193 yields 1.51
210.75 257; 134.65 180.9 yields 1.02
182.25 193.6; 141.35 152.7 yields 0.55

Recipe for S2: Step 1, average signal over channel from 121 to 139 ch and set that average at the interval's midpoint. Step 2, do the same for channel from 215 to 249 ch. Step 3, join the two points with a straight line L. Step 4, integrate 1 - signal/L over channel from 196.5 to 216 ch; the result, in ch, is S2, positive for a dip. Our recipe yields 8.9 ch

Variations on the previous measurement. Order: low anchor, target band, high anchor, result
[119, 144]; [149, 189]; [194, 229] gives 1.2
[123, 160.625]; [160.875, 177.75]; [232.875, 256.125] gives 2.1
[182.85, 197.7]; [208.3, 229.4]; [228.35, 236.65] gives -0.1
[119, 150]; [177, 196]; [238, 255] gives 8.3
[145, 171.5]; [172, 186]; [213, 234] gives 3.3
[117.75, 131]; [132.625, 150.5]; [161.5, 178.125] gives -0.8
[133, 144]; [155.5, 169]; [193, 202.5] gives -3.4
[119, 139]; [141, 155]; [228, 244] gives 0.7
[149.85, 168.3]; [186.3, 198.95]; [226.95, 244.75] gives 7.1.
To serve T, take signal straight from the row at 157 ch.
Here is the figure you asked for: 3.901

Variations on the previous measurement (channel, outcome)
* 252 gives 3.739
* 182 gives 2.616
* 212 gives 2.712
